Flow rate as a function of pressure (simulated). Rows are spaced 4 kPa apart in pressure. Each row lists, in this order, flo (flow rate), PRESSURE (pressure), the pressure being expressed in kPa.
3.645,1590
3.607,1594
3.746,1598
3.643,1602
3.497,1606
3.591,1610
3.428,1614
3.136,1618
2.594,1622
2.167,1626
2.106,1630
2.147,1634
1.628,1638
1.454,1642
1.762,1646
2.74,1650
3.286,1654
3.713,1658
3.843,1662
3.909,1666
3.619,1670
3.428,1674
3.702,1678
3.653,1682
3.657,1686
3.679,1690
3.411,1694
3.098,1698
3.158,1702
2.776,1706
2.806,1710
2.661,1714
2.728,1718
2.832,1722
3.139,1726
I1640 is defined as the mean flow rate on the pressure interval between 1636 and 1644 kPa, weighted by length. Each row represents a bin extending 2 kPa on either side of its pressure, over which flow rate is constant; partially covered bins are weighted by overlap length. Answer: 1.54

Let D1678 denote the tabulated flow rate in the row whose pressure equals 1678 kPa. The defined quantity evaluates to 3.702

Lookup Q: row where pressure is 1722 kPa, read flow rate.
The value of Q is 2.832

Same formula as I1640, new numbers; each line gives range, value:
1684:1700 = 3.46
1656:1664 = 3.78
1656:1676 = 3.7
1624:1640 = 2.01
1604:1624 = 3.25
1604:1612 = 3.54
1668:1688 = 3.61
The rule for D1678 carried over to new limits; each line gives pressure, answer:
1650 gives 2.74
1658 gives 3.713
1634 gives 2.147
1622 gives 2.594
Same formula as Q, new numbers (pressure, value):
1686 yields 3.657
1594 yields 3.607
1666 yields 3.909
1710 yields 2.806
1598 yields 3.746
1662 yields 3.843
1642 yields 1.454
